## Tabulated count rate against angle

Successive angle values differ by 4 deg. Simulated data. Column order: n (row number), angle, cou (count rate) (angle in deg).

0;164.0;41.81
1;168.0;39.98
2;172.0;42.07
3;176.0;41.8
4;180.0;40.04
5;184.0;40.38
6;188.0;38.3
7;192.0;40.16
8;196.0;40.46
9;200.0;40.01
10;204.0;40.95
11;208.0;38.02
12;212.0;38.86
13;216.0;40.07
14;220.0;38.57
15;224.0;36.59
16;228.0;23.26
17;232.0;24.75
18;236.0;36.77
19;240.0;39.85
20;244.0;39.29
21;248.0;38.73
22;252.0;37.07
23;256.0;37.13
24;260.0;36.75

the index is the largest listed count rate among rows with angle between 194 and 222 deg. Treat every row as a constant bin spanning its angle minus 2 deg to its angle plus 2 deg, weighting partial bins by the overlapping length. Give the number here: 40.95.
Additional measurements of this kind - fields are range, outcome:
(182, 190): 40.38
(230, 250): 39.85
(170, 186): 42.07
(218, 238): 38.57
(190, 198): 40.46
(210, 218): 40.07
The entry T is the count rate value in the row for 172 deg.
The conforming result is 42.07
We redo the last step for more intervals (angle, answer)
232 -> 24.75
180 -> 40.04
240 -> 39.85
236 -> 36.77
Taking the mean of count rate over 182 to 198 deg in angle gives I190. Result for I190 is 39.8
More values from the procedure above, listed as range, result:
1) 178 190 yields 39.6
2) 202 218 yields 39.5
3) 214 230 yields 34.6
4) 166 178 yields 41.3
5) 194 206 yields 40.5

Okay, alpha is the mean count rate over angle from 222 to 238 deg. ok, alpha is 30.3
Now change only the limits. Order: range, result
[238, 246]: 39.6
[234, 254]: 38.3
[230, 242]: 33.8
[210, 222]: 39.2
